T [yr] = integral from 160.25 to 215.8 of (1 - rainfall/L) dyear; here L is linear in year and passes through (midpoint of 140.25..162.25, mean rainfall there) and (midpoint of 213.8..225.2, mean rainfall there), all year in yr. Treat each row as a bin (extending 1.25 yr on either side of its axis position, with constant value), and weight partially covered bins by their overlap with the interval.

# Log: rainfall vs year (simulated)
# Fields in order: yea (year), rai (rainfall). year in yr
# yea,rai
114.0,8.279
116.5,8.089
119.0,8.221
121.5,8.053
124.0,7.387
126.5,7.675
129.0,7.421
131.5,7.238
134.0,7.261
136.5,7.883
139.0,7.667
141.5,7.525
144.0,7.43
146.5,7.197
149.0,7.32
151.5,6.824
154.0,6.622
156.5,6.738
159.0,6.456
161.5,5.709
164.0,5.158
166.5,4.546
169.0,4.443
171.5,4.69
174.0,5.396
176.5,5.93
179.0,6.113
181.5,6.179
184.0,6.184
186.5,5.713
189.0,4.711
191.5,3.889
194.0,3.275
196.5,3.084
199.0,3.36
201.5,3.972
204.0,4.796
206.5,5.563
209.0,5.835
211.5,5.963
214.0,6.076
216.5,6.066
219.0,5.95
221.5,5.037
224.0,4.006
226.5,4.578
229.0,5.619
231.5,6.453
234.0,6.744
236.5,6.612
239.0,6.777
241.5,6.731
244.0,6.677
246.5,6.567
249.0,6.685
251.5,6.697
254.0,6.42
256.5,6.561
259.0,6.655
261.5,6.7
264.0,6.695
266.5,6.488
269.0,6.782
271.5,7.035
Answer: 9.3 yr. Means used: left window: 6.9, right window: 5.37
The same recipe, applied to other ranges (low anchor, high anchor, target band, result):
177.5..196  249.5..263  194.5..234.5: 4.1 yr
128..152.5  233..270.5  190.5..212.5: 8.1 yr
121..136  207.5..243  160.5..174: 3.8 yr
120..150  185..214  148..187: 1.1 yr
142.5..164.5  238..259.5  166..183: 3.3 yr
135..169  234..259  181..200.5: 6.3 yr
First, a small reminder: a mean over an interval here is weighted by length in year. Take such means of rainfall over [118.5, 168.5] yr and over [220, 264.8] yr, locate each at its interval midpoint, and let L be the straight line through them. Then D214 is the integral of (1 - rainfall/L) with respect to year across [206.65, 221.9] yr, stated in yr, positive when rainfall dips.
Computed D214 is 1.40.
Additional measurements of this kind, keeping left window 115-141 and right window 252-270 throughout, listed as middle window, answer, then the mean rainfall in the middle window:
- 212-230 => 4.1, 5.36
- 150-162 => 1.5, 6.54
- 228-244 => 0.7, 6.52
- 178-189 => 2.0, 5.89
